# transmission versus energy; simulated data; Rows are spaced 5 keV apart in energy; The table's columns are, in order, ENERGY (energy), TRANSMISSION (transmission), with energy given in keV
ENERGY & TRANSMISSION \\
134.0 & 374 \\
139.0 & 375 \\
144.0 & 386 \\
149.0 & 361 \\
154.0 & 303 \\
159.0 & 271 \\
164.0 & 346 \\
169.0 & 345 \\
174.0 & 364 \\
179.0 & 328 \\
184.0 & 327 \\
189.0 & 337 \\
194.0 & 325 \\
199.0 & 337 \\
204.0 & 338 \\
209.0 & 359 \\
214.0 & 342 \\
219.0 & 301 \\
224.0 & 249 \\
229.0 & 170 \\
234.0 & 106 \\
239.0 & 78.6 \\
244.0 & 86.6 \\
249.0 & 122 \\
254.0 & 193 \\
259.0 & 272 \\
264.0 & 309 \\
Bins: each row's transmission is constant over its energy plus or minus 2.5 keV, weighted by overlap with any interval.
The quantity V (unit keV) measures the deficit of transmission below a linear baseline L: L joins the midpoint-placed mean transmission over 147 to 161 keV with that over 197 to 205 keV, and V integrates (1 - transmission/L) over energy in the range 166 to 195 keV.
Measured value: -1.1 keV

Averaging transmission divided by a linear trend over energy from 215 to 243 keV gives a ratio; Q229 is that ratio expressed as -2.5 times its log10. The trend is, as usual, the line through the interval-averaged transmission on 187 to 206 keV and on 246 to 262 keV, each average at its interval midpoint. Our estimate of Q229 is 0.39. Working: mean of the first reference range 334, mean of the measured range 184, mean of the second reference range 196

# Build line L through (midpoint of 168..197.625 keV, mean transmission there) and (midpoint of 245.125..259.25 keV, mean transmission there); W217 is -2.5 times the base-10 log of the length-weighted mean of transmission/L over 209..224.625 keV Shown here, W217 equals -0.21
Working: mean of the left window 337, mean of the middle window 313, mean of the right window 173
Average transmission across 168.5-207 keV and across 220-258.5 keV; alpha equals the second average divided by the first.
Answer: 0.5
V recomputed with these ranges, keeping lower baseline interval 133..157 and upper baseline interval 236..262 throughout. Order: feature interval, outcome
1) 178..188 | -1.7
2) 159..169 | -0.3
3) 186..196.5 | -2.5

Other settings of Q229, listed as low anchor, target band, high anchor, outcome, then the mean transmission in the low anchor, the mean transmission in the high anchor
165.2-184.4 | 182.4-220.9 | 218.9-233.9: -0.230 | 343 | 209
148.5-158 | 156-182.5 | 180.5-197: -0.025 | 316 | 330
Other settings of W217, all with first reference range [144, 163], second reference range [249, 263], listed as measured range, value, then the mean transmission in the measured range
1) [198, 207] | -0.23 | 339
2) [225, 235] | 0.48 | 159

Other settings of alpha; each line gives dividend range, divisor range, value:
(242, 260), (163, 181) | 0.47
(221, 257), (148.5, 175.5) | 0.45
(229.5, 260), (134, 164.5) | 0.40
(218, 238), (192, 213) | 0.56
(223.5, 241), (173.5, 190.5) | 0.42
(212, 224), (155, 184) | 0.93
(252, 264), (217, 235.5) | 1.19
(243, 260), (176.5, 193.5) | 0.50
